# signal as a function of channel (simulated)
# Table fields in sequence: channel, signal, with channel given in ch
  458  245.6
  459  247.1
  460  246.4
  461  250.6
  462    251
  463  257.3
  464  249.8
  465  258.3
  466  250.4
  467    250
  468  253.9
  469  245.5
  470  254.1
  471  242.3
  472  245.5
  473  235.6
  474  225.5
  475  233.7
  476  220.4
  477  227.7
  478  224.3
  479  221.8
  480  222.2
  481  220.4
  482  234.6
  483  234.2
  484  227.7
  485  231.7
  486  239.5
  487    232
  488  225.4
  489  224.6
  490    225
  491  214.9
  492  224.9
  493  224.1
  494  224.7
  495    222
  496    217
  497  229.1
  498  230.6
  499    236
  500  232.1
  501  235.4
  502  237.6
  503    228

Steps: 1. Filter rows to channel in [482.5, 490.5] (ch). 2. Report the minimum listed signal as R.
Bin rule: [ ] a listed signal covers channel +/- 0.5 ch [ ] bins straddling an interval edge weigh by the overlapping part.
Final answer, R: 224.6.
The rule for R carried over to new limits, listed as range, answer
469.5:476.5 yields 220.4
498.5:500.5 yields 232.1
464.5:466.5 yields 250.4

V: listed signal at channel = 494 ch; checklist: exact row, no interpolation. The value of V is 224.7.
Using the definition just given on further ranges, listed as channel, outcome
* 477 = 227.7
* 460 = 246.4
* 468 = 253.9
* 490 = 225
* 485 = 231.7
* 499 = 236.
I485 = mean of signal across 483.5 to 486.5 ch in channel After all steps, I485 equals 233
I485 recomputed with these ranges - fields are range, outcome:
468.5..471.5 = 247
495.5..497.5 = 223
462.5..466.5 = 254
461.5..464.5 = 253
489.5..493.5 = 222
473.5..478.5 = 226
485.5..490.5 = 229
